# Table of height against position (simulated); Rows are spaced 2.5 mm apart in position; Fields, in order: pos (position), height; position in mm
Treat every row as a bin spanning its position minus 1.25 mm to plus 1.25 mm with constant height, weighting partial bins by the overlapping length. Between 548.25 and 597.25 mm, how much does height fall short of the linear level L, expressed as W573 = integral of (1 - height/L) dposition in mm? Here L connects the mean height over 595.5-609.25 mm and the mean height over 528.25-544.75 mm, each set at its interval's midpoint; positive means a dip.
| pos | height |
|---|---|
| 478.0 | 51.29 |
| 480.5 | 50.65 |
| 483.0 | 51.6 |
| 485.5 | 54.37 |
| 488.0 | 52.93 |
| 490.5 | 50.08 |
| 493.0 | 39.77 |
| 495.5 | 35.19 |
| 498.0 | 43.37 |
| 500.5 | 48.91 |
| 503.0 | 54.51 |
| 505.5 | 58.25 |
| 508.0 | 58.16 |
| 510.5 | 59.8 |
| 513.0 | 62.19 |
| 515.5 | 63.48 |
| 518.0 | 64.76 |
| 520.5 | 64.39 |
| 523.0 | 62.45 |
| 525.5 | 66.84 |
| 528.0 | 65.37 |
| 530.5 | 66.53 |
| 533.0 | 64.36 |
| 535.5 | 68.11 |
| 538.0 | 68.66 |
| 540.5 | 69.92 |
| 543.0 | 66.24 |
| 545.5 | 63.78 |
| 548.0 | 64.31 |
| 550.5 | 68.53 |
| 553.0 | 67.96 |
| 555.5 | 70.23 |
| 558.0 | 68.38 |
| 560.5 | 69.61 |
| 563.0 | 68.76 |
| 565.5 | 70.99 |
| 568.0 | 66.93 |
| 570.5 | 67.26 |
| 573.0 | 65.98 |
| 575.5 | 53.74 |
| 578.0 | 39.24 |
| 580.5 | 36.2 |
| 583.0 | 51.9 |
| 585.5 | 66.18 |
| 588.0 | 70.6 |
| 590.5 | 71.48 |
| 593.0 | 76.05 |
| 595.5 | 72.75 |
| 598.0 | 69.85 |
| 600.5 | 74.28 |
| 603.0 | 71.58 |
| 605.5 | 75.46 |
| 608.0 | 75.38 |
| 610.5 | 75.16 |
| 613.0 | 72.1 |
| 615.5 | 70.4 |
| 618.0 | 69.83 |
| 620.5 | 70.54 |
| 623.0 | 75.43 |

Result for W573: 4.19 mm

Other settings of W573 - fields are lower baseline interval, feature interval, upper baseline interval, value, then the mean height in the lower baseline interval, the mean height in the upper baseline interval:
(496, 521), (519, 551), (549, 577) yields -2.25 mm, 56.9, 66.9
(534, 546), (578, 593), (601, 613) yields 2.73 mm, 67.5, 74.1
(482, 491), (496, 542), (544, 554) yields -1.19 mm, 52.4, 66.1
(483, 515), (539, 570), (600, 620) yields -2.82 mm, 51.7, 72.9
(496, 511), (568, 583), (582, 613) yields 2.92 mm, 52.6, 71.1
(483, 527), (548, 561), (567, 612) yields -1.52 mm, 55.2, 65.6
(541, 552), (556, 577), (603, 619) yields 0.58 mm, 66.1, 73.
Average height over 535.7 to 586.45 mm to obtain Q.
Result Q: 63.3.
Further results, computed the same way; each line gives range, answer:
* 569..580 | 55.4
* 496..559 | 62.8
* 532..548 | 66.7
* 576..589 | 52.5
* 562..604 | 64.3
